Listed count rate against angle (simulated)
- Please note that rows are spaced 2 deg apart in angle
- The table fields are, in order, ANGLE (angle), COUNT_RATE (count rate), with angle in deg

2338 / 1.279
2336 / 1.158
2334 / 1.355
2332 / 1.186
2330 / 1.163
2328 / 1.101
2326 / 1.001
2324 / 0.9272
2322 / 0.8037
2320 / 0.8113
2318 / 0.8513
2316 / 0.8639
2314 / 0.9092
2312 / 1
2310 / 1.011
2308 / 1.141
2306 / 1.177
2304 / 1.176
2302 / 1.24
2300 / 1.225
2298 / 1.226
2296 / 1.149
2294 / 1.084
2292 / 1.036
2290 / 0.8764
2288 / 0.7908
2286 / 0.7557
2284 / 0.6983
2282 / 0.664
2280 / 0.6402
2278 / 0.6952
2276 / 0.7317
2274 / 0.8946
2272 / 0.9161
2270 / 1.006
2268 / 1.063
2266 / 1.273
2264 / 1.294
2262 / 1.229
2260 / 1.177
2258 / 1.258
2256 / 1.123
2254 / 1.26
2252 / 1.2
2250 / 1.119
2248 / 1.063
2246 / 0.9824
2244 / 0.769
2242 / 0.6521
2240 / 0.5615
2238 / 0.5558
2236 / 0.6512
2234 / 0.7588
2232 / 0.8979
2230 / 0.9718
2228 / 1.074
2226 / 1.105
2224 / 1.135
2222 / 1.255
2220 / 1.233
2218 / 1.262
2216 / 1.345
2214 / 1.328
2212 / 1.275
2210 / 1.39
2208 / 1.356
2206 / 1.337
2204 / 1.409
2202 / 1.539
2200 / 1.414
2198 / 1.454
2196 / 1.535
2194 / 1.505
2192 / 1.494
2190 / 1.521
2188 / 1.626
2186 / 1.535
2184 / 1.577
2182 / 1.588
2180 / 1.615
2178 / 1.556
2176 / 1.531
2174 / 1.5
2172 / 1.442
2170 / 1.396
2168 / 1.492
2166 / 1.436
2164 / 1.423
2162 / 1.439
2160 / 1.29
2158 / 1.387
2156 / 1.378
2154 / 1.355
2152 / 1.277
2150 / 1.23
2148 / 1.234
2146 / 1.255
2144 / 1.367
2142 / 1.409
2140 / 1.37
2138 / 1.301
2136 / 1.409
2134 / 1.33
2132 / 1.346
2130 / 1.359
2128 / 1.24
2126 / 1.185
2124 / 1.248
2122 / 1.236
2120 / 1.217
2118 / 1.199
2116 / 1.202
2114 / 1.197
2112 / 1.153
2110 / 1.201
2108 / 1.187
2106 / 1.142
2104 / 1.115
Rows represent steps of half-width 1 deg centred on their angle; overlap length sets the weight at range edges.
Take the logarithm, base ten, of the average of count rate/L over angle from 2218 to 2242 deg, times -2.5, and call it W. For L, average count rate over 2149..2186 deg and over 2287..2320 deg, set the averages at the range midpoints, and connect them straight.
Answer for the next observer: 0.332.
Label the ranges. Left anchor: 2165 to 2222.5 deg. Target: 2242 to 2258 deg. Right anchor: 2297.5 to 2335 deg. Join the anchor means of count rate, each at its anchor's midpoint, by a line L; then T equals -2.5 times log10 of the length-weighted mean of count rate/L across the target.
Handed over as 0.19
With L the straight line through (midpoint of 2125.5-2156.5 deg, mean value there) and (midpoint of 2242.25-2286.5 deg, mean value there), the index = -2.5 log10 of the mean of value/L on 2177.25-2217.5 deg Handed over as -0.248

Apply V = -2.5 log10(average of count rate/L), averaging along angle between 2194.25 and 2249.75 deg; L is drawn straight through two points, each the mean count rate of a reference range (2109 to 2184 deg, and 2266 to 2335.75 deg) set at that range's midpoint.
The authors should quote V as 0.05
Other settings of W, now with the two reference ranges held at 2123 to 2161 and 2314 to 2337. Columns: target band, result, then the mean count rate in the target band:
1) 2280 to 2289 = 0.45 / 0.718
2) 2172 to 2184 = -0.23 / 1.55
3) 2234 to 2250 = 0.43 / 0.772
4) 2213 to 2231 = 0.00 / 1.19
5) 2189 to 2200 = -0.21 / 1.49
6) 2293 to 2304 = -0.12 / 1.18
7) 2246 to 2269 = -0.05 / 1.18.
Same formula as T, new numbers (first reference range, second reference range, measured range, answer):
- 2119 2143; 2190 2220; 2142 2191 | -0.06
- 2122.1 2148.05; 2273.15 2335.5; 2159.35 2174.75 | -0.15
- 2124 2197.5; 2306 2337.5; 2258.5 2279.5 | 0.13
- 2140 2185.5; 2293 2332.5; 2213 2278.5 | 0.18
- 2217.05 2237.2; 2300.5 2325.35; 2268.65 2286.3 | 0.28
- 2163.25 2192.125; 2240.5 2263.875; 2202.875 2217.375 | -0.02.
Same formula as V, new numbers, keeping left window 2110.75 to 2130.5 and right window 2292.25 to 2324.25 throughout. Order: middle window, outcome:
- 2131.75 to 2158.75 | -0.12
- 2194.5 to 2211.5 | -0.24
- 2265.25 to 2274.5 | 0.05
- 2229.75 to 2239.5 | 0.44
